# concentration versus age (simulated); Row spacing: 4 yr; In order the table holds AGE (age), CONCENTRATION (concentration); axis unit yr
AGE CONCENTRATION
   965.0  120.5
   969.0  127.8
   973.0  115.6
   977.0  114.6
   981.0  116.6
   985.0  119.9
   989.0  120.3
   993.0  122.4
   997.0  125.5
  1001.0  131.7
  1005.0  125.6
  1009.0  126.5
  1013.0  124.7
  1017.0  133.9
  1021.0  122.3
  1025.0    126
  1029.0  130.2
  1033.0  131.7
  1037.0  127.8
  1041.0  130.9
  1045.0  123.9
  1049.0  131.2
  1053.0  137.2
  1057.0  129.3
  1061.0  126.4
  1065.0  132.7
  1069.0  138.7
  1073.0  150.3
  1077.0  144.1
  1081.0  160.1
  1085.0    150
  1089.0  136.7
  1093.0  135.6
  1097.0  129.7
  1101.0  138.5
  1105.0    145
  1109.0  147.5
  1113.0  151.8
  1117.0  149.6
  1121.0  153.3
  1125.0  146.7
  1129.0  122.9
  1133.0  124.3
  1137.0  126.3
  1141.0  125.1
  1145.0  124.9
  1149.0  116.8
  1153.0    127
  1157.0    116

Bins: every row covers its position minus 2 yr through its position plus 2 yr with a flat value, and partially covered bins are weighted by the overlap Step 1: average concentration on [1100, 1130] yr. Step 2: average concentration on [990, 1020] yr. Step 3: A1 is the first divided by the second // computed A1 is 1.15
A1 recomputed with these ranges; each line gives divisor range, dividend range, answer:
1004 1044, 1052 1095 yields 1.10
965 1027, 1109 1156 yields 1.08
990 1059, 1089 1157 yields 1.05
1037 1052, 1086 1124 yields 1.11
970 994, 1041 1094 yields 1.16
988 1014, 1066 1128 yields 1.15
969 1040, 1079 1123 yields 1.17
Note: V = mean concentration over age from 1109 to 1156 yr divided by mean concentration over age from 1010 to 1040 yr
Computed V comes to 1.04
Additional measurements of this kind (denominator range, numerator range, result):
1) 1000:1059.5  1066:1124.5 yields 1.13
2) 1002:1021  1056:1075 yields 1.07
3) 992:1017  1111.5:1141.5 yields 1.09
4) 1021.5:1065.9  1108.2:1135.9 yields 1.09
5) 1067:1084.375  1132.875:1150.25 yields 0.83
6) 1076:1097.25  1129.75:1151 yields 0.86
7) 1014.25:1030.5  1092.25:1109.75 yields 1.09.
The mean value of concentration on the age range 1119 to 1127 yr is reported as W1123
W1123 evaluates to 150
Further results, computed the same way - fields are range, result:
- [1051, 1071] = 133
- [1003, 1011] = 126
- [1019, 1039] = 128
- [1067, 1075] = 144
